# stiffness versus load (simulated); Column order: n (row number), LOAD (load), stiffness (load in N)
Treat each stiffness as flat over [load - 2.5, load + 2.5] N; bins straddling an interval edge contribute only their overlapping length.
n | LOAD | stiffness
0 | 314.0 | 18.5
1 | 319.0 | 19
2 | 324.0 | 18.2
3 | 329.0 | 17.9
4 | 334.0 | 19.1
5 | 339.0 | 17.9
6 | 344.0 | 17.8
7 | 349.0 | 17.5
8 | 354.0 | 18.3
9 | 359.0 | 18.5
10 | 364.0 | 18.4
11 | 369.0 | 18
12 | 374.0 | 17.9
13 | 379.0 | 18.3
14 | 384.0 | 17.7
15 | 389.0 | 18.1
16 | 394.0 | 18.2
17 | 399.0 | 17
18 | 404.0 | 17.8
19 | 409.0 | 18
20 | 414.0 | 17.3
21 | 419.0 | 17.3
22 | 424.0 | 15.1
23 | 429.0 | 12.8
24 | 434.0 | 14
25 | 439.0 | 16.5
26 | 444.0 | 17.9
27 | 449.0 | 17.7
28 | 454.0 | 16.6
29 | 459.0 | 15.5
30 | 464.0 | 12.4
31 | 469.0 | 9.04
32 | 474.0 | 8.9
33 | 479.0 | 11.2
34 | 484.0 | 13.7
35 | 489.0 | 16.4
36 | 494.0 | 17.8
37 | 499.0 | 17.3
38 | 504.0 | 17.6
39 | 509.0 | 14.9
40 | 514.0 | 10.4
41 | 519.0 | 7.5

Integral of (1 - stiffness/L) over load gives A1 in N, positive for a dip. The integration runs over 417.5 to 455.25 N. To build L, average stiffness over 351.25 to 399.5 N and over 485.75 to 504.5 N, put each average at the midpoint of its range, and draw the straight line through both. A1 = 3.5 N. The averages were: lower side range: 18.1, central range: 15.9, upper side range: 17.1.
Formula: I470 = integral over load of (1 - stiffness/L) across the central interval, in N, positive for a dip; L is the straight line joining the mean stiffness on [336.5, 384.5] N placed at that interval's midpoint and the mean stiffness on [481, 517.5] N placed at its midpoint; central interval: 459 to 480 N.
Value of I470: 6.47 N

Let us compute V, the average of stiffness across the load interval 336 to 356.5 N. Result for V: 17.9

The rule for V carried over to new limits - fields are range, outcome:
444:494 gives 13.9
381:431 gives 17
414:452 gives 16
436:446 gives 17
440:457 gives 17.3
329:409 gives 18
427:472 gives 14.7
